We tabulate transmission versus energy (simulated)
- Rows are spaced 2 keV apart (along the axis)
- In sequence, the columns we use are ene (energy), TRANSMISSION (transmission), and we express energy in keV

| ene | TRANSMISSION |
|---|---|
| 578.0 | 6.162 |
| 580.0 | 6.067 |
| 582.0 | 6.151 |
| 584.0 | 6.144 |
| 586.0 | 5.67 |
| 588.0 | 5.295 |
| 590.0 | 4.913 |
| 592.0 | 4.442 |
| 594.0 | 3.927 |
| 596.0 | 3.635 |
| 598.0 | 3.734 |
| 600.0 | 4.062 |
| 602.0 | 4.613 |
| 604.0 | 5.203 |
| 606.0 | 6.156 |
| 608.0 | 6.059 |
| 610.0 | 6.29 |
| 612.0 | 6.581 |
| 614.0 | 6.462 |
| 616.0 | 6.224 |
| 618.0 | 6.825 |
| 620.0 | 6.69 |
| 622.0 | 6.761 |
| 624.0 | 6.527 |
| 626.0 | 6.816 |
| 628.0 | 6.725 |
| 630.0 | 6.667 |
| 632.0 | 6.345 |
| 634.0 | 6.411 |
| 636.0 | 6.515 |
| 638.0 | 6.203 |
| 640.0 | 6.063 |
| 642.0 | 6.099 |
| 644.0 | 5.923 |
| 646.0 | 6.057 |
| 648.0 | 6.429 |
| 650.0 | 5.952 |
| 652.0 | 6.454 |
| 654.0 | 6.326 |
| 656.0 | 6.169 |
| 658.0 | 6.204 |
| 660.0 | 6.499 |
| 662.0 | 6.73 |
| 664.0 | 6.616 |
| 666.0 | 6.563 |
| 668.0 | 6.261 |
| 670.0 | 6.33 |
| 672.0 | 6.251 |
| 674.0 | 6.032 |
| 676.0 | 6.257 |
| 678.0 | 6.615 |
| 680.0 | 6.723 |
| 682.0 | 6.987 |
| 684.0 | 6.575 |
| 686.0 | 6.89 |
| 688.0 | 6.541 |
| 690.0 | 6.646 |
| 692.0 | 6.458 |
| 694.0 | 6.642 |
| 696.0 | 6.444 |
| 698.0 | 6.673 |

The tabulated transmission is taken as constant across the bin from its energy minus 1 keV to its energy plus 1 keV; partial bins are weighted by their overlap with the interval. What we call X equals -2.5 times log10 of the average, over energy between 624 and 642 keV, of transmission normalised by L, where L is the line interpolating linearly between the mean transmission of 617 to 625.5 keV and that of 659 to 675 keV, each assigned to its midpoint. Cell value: 0.03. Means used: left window 6.71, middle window 6.45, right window 6.41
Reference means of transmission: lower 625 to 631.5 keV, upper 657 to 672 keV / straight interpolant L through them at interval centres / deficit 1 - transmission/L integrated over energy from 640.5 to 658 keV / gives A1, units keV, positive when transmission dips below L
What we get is 1.0 keV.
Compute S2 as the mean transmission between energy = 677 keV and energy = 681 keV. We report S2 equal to 6.67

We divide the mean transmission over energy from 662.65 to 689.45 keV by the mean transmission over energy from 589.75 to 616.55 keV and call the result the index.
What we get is 1.3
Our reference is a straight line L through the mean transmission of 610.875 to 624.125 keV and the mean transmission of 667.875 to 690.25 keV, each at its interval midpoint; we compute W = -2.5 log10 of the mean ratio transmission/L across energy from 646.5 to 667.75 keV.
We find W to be 0.03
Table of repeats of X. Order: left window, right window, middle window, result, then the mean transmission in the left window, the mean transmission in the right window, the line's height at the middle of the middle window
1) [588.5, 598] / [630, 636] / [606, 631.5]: -0.160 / 4.23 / 6.45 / 5.65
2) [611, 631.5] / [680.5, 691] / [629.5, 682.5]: 0.055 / 6.62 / 6.73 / 6.68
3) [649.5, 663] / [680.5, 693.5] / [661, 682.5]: 0.007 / 6.35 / 6.68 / 6.52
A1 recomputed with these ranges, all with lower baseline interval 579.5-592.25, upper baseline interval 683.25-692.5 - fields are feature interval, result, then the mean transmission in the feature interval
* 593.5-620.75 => 1.5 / 5.48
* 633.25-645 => -0.1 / 6.2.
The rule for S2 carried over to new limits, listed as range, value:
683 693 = 6.62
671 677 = 6.18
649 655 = 6.24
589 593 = 4.68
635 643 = 6.22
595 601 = 3.81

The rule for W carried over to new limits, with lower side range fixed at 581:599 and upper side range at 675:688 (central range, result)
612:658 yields -0.117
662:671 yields -0.018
